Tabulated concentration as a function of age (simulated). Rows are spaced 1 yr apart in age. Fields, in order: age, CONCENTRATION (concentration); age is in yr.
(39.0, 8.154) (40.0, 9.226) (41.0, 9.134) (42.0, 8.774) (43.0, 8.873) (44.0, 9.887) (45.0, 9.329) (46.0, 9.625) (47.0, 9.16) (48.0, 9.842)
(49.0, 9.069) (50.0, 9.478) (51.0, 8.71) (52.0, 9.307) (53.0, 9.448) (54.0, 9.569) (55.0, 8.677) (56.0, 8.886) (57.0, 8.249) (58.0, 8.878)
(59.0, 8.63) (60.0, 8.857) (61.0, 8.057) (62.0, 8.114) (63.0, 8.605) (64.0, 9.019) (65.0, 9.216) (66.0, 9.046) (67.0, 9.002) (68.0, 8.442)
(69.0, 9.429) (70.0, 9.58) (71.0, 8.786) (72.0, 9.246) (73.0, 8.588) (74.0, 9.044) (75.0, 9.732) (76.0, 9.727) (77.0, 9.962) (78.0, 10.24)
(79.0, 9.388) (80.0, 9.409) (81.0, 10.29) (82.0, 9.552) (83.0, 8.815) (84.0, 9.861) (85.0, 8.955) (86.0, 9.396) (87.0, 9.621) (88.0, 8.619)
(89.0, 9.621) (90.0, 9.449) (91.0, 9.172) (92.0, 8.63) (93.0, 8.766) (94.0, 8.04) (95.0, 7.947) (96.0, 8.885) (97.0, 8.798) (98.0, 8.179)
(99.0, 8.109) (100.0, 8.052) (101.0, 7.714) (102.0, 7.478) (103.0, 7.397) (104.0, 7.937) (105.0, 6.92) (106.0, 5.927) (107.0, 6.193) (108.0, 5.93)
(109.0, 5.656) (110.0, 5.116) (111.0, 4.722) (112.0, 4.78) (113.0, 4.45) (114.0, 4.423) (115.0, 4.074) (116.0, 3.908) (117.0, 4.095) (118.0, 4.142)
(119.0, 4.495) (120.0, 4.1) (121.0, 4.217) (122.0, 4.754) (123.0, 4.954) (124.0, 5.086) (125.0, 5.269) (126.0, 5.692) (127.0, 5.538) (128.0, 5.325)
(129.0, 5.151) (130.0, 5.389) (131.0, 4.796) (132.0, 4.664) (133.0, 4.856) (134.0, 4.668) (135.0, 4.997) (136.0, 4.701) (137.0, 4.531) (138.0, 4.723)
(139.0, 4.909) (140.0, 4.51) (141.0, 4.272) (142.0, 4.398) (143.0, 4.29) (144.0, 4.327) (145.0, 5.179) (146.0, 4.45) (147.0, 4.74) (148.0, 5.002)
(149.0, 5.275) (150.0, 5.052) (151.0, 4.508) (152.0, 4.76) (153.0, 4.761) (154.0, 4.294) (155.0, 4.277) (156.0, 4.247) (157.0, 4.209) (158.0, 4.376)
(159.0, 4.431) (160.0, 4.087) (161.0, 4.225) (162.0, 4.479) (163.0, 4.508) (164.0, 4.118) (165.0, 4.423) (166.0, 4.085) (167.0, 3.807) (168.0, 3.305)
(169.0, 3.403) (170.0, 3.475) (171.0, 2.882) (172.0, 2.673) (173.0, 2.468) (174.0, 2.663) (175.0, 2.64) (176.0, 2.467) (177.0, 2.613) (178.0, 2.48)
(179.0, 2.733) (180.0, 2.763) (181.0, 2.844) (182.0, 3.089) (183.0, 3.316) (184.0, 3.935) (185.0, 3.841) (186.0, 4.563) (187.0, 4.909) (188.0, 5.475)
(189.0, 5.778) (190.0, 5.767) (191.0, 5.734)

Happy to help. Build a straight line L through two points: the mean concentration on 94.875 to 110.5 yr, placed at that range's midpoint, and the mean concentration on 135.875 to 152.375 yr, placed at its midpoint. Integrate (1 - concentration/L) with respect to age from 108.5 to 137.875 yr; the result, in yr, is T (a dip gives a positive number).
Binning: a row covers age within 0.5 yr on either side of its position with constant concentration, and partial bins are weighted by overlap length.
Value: 5.7 yr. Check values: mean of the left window 7.25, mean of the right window 4.68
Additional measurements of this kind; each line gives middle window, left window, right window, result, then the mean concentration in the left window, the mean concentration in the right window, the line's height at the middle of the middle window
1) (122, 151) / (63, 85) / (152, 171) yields 3.7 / 9.33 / 4.12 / 5.61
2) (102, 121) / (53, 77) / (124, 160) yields 3.5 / 8.96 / 4.75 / 6.42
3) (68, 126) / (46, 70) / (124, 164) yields -2.4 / 8.97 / 4.71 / 7.04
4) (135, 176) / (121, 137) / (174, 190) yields 1.5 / 5.01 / 3.6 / 4.31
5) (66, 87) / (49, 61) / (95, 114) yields -3.7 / 8.94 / 6.76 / 7.99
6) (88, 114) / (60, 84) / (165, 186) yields 0.8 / 9.19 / 3.14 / 7.5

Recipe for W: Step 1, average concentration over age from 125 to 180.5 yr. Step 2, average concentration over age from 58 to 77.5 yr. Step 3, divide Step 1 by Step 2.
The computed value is 0.47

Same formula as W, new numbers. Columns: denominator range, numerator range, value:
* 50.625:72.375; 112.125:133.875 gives 0.53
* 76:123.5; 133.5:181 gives 0.55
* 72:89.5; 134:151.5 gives 0.50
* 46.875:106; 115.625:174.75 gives 0.50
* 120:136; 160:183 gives 0.66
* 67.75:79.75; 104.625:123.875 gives 0.52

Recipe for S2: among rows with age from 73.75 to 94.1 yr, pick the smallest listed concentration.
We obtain 8.04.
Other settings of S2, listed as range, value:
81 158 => 3.908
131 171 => 2.882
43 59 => 8.249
